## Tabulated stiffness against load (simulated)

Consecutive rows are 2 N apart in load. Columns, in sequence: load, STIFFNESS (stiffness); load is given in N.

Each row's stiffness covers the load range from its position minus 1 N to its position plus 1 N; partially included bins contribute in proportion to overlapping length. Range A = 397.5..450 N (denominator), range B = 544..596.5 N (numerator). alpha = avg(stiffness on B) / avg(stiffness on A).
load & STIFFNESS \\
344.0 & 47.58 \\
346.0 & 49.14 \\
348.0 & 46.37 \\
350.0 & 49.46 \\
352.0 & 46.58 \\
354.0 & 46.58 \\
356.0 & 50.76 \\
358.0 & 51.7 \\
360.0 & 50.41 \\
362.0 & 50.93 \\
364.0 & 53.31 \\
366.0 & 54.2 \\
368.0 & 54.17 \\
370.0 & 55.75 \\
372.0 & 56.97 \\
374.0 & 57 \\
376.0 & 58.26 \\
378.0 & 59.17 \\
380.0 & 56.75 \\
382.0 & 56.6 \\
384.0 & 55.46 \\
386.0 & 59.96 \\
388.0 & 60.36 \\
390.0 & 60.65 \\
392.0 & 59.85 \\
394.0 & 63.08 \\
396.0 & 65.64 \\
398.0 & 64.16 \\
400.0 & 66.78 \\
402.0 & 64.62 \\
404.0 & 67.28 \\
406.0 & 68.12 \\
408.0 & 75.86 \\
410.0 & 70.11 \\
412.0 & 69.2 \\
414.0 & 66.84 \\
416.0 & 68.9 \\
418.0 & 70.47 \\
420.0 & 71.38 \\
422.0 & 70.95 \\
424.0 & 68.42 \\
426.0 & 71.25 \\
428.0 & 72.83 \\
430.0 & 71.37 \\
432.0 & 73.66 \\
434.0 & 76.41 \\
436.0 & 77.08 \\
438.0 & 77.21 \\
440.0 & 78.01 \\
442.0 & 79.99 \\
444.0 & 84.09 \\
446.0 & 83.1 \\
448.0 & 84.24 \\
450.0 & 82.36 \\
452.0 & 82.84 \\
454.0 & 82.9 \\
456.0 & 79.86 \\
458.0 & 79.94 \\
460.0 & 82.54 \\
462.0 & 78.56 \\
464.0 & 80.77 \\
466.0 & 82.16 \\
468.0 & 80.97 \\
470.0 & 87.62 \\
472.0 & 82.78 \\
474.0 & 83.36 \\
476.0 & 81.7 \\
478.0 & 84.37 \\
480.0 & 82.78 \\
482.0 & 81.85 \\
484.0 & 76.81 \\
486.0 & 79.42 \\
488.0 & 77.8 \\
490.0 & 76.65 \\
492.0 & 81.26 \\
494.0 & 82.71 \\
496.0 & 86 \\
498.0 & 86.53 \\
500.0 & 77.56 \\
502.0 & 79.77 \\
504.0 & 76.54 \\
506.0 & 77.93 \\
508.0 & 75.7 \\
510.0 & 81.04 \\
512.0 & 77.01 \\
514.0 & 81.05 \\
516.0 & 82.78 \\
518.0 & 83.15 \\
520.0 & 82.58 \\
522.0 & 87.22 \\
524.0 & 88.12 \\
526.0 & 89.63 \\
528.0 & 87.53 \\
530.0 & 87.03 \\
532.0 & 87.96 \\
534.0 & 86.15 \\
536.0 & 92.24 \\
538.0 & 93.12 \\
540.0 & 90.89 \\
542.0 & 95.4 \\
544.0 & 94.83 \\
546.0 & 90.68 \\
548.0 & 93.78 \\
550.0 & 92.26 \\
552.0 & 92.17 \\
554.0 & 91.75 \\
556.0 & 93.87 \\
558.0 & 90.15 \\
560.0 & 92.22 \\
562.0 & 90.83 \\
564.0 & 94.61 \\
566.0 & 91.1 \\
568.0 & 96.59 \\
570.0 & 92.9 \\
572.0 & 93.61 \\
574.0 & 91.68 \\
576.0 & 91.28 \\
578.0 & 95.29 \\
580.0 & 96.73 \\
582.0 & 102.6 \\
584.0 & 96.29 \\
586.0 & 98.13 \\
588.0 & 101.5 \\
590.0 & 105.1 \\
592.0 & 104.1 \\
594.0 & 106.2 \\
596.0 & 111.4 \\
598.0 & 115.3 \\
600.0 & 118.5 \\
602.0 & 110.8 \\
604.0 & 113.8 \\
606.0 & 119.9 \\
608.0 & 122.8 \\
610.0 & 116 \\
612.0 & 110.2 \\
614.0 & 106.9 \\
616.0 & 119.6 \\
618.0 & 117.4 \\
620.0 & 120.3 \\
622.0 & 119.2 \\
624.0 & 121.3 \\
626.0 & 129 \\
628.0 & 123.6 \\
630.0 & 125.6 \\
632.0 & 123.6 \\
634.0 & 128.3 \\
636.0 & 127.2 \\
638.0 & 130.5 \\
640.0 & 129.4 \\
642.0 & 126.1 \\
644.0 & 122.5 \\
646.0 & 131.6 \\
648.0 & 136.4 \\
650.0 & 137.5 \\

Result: 1.31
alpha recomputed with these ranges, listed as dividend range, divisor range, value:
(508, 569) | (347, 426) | 1.48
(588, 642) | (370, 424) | 1.85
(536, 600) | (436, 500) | 1.19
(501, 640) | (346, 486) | 1.46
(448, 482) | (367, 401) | 1.38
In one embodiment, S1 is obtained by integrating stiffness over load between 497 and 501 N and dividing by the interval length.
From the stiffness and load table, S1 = 82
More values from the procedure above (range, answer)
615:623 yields 119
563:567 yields 92.9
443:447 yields 83.6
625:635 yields 126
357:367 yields 52.1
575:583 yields 96.5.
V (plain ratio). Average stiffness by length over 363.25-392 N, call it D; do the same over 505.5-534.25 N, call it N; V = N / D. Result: 1.46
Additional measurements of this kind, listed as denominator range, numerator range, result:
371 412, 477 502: 1.30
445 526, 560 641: 1.35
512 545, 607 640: 1.39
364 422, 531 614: 1.58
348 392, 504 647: 1.87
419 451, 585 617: 1.46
